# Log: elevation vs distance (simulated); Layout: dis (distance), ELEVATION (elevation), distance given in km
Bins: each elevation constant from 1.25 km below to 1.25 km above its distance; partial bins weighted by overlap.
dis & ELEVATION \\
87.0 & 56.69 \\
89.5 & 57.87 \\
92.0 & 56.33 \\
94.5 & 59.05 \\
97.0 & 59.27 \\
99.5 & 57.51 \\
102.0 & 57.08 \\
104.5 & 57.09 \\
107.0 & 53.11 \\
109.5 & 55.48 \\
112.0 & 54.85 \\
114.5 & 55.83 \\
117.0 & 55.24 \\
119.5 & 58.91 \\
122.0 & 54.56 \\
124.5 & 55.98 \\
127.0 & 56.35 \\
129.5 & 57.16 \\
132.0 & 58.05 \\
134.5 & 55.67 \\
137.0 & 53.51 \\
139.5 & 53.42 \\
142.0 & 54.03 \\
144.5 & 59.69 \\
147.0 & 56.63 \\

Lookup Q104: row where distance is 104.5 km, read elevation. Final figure 57.09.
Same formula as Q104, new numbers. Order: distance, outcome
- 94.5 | 59.05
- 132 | 58.05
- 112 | 54.85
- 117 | 55.24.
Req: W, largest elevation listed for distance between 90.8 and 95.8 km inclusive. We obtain 59.05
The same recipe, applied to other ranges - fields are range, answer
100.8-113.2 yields 57.09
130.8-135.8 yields 58.05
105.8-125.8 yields 58.91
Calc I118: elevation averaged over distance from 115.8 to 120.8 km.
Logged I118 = 57.1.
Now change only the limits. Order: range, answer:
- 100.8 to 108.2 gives 55.8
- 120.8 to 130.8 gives 56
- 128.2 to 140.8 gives 55.6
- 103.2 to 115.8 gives 55.3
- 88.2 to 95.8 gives 57.8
